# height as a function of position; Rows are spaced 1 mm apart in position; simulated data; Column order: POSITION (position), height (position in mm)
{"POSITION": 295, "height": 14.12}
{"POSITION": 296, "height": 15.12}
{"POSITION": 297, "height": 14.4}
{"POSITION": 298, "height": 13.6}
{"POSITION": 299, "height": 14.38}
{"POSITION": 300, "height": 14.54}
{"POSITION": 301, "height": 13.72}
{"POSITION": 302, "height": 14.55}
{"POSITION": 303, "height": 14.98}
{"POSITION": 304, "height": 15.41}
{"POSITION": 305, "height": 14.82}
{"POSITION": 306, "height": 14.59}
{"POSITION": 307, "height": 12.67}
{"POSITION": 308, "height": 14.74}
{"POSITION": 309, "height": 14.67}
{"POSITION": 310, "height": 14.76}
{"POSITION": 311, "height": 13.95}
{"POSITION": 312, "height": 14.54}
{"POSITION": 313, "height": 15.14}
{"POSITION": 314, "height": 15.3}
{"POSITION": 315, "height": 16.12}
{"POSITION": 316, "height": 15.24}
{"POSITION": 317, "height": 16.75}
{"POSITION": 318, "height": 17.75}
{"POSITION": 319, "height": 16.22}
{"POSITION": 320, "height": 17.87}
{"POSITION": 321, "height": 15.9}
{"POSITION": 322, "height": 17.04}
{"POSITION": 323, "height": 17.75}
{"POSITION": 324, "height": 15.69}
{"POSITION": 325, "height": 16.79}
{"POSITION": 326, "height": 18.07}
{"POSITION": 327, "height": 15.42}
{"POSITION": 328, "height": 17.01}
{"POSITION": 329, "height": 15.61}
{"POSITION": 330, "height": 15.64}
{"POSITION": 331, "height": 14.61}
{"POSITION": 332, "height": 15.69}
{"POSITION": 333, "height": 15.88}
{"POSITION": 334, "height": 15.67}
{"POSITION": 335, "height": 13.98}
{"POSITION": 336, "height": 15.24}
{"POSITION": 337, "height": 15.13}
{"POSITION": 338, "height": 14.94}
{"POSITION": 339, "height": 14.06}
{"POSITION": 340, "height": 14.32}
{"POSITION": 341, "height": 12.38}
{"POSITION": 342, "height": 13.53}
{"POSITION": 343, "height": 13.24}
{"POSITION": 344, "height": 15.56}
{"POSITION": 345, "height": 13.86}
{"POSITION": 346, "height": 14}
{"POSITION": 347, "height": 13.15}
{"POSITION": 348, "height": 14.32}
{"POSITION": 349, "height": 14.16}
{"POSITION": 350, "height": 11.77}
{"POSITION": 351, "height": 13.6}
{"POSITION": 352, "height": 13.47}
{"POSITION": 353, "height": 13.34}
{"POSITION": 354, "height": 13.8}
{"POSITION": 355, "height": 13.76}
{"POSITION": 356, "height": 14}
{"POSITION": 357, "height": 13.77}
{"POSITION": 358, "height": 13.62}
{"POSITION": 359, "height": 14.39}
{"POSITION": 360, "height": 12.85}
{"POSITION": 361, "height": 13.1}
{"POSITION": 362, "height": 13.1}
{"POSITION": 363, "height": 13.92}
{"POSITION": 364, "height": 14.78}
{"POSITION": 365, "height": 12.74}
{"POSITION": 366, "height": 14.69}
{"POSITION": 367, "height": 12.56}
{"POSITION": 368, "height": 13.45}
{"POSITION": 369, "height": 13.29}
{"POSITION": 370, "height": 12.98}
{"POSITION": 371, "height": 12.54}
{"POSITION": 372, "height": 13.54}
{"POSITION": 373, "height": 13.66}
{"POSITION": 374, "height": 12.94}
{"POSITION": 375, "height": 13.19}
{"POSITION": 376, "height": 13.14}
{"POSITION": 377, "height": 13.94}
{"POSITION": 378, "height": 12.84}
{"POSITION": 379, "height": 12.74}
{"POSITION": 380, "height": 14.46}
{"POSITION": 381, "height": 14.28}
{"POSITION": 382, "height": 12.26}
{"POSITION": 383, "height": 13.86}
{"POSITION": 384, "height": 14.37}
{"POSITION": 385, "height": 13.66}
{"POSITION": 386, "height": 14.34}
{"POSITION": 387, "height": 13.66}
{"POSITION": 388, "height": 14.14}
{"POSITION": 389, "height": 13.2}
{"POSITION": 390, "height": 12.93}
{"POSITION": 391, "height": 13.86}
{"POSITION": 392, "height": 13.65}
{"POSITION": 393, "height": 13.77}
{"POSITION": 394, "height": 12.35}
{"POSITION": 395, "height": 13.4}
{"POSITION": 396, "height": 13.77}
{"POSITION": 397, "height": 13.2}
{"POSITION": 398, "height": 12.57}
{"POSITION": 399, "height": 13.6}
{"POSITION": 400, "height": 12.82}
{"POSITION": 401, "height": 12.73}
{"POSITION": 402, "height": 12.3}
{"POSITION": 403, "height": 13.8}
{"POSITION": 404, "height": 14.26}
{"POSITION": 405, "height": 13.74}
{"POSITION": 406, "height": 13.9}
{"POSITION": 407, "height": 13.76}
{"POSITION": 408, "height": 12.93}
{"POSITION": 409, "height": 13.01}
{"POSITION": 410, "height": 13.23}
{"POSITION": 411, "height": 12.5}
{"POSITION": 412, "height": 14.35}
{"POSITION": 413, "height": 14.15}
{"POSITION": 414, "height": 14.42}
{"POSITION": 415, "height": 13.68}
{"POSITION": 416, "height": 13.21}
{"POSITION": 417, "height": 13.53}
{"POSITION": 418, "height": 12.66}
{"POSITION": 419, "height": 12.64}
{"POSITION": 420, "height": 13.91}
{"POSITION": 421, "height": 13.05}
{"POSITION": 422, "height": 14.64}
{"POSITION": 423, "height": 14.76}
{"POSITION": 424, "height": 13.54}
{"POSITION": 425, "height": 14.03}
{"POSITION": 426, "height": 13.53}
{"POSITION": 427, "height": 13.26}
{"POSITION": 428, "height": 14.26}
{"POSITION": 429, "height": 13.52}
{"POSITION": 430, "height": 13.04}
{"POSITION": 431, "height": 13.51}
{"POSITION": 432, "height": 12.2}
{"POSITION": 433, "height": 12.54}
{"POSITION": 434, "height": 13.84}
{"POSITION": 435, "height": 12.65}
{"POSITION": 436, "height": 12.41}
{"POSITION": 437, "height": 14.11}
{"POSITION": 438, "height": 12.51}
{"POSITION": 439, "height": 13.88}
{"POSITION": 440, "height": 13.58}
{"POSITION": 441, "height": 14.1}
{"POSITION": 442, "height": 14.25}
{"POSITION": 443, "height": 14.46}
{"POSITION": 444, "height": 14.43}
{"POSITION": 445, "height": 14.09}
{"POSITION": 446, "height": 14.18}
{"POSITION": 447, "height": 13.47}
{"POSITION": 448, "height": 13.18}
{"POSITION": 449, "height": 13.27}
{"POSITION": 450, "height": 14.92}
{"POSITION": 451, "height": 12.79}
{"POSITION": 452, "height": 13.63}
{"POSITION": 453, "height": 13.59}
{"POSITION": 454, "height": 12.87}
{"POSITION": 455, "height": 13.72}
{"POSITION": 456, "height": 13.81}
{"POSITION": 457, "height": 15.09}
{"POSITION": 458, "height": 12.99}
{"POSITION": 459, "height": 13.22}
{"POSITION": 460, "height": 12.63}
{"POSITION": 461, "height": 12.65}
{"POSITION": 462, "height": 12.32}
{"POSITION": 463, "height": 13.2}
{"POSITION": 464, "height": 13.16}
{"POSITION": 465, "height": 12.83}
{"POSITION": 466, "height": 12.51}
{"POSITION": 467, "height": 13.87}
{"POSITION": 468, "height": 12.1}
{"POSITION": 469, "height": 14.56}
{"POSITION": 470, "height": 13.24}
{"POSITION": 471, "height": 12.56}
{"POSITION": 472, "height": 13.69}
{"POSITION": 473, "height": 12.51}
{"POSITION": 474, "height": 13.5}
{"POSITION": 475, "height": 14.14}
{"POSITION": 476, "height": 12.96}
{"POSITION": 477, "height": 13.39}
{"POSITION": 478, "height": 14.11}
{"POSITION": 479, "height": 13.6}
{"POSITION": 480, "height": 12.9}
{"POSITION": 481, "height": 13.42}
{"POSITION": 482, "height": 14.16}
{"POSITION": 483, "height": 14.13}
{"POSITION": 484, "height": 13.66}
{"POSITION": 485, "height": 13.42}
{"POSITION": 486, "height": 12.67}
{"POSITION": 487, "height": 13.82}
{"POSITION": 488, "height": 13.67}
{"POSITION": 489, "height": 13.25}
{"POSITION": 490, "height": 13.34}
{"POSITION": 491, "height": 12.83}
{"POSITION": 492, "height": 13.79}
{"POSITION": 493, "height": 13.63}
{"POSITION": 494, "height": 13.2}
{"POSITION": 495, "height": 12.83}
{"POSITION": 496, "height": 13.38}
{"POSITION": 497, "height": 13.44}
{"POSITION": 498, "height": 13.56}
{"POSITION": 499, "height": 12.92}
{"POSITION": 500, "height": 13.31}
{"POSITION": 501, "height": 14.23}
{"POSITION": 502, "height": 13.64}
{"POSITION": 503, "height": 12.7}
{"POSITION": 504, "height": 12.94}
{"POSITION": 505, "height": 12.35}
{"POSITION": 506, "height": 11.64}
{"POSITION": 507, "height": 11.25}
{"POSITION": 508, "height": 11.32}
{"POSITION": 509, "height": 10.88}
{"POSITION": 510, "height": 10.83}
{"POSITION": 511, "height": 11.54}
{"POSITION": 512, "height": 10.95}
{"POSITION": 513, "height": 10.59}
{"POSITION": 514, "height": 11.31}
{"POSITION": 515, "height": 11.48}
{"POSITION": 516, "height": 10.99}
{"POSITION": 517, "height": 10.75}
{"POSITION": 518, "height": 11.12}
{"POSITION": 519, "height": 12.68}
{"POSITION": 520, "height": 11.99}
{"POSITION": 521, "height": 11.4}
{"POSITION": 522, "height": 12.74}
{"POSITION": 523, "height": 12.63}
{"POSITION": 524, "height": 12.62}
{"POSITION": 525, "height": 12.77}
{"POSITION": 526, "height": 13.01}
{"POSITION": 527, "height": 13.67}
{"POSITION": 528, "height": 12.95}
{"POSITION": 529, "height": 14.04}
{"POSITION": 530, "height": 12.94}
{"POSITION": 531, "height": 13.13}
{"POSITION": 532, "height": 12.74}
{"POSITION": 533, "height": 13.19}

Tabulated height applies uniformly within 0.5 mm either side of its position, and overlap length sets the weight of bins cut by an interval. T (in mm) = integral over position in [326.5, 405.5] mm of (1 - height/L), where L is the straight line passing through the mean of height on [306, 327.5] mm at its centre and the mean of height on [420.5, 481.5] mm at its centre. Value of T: 6.1 mm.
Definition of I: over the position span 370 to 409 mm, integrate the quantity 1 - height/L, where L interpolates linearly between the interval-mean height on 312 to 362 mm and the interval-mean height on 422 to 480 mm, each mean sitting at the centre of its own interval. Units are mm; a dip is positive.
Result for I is 2.2 mm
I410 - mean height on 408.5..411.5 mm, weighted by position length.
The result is 12.9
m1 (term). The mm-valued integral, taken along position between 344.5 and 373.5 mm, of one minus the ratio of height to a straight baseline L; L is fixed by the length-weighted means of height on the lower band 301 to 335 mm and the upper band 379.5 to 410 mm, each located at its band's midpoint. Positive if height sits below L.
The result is 1.9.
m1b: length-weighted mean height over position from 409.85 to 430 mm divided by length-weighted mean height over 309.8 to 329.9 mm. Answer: 0.84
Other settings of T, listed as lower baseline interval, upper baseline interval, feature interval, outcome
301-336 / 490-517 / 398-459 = 0.52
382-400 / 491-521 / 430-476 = -2.03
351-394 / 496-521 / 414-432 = -0.82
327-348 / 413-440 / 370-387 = 0.77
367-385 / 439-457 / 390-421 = 0.40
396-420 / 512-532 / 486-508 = -1.05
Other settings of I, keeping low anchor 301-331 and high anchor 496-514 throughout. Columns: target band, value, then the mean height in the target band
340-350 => 0.9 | 13.7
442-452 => -0.4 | 13.9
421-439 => 0.2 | 13.4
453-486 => -1.2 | 13.3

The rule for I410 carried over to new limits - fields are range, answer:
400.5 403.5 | 12.9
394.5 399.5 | 13.3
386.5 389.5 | 13.7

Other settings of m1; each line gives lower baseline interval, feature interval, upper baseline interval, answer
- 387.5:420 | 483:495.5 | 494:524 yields -1.0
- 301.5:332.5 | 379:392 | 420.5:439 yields 0.5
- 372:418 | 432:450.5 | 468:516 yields -0.6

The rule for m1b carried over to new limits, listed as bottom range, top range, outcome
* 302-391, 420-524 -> 0.91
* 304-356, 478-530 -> 0.85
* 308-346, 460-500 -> 0.86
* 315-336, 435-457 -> 0.84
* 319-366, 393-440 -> 0.91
